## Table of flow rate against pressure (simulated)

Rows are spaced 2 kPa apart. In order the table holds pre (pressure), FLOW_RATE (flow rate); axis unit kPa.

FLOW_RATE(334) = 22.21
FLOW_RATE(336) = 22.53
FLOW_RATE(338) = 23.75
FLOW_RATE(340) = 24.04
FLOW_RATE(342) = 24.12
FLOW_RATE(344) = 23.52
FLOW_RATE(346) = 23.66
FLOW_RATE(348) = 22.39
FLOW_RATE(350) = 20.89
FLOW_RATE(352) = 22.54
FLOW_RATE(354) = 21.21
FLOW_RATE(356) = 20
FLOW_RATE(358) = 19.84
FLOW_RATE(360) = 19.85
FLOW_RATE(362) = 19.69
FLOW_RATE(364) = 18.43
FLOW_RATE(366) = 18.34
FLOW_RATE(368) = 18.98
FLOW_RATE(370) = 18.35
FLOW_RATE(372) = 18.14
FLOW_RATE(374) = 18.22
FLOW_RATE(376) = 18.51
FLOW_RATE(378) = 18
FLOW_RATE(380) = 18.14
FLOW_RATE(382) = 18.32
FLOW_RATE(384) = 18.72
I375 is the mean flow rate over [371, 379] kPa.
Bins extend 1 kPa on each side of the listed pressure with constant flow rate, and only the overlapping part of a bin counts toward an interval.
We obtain 18.2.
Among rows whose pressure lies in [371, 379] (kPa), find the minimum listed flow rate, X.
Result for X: 18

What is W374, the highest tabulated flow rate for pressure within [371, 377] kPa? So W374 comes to 18.51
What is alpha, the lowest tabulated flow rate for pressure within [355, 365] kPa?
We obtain 18.43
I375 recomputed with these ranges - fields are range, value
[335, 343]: 23.6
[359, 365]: 19.3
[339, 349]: 23.5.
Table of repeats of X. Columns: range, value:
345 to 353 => 20.89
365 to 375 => 18.14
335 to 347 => 22.53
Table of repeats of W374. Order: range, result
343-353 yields 23.66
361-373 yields 19.69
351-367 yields 22.54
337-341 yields 24.04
